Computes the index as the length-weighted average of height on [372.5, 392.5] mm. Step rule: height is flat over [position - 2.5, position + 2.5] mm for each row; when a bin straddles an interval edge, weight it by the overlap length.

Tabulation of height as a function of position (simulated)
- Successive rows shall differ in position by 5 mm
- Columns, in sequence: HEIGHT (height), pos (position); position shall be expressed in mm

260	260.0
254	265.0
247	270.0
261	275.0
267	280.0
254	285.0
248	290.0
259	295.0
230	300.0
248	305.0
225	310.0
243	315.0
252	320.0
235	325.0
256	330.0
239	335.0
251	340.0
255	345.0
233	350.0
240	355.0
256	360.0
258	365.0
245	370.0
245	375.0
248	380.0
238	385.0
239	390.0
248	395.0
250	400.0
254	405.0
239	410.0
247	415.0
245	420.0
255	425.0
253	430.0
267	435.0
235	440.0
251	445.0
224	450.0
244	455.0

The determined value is 242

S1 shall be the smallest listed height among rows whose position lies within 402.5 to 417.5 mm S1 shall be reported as 239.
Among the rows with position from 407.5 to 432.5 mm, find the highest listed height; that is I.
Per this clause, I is 255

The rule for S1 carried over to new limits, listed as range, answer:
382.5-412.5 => 238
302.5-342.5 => 225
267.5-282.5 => 247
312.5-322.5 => 243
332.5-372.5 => 233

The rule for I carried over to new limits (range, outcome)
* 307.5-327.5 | 252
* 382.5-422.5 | 254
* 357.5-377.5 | 258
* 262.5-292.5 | 267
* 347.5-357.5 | 240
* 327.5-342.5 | 256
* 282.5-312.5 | 259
